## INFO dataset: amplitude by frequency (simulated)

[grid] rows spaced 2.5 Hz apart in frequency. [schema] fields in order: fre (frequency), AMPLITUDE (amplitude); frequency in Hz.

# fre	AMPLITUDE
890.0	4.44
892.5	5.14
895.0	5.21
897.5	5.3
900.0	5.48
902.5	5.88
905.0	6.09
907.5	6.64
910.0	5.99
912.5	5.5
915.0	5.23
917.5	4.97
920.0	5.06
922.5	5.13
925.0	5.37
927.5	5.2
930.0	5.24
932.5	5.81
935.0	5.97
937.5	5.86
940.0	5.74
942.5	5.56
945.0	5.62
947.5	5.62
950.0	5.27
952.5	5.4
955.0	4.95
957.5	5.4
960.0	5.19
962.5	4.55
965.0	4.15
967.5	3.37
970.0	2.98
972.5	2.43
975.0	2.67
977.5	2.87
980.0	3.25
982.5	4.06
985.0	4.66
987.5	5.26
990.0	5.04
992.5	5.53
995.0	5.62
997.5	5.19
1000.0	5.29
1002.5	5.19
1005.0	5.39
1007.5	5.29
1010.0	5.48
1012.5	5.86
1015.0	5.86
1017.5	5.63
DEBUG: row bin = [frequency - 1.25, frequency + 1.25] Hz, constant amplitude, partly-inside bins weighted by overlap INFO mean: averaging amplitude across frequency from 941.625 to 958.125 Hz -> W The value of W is 5.4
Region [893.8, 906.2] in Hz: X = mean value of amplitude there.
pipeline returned 5.59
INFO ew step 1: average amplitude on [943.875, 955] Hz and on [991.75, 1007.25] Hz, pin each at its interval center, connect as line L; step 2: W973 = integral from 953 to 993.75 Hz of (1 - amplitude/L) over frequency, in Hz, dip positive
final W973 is 9.2 Hz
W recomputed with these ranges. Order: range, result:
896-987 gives 4.96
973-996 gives 4.25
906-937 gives 5.52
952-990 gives 4.08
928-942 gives 5.69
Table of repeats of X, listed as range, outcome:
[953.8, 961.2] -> 5.18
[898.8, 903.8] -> 5.69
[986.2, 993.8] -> 5.27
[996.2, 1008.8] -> 5.27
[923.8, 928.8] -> 5.28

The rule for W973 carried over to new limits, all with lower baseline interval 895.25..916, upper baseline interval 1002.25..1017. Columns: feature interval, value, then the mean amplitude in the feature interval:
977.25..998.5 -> 3.4 Hz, 4.68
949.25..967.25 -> 2.4 Hz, 4.89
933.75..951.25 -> 0.0 Hz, 5.66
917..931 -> 1.3 Hz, 5.17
